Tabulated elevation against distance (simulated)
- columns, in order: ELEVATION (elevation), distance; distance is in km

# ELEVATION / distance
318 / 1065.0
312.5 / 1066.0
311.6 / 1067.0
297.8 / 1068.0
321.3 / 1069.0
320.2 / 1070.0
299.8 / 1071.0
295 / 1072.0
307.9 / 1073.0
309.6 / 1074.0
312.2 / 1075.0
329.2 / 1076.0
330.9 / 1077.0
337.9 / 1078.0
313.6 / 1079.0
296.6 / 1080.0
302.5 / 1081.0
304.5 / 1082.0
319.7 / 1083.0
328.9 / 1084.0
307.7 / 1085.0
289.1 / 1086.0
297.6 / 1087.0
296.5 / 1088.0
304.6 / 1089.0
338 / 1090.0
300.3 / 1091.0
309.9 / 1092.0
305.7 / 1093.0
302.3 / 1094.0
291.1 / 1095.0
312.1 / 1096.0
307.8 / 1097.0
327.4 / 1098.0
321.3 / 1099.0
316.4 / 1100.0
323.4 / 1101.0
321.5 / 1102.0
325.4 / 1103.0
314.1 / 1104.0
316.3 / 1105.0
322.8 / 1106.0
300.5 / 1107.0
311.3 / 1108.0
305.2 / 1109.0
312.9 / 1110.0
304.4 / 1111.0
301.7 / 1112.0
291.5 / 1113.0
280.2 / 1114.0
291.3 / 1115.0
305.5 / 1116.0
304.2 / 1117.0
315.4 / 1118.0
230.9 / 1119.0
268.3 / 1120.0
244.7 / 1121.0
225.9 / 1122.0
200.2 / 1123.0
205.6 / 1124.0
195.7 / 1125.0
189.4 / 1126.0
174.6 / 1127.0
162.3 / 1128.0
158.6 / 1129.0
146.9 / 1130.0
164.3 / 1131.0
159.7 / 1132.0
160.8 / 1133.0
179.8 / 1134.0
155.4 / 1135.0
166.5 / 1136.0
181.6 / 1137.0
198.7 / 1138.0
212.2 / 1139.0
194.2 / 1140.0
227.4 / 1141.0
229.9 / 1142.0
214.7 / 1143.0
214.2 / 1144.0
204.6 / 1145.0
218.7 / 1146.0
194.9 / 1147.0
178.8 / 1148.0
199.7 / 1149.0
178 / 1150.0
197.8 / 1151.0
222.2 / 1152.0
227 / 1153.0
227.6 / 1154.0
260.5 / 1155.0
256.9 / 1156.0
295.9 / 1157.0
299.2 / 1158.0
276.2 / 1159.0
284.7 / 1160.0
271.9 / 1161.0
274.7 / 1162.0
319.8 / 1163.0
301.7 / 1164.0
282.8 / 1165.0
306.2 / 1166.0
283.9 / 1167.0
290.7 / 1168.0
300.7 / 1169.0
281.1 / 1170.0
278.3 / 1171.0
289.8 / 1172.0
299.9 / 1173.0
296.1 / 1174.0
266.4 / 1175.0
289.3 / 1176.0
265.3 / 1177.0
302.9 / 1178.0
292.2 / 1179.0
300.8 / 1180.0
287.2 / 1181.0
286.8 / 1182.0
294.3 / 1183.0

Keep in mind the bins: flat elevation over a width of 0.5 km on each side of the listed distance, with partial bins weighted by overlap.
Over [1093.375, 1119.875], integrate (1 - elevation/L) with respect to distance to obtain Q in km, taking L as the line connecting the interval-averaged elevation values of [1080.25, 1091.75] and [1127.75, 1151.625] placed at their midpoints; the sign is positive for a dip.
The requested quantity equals -4.49 km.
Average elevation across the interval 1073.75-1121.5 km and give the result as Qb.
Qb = 306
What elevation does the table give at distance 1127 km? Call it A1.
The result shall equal 174.6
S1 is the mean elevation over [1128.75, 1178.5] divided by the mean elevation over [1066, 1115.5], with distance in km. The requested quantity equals 0.77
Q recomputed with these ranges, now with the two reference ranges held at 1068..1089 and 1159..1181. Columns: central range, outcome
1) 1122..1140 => 7.2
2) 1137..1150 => 4.0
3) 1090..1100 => -0.1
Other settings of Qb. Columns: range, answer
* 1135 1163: 227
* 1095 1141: 251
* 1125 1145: 185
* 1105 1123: 287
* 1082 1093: 309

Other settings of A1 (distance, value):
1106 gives 322.8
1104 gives 314.1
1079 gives 313.6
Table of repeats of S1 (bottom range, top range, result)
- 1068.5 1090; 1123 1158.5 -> 0.65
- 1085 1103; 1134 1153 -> 0.64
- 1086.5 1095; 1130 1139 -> 0.56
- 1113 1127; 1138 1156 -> 0.85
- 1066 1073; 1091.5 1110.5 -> 1.02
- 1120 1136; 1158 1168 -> 1.58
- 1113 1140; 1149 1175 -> 1.28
